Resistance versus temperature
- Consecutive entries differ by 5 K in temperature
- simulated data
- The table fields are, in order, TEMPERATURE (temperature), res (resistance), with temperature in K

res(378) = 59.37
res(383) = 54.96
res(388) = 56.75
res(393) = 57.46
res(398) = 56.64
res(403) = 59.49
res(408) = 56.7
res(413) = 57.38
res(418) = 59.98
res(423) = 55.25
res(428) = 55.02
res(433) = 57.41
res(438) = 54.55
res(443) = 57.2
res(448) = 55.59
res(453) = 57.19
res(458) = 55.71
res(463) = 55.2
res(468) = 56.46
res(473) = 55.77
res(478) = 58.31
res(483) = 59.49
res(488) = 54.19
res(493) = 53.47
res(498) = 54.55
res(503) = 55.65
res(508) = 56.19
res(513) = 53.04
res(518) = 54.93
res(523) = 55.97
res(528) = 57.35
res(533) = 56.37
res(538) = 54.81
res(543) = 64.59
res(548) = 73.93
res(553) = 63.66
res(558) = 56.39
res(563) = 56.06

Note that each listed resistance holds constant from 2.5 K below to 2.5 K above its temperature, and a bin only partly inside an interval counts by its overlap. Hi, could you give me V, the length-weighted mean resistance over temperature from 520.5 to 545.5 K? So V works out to 57.8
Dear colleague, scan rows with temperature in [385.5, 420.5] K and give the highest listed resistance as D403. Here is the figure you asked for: 59.98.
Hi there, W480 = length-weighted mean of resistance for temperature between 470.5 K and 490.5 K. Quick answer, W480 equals 56.9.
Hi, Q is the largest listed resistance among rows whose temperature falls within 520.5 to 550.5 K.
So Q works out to 73.93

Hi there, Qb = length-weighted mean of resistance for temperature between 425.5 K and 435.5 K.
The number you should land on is 56.2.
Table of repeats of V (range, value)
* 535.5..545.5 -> 59.7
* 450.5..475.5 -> 56.1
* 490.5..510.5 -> 55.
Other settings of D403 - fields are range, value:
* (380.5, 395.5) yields 57.46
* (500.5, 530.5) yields 57.35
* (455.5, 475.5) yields 56.46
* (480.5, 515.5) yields 59.49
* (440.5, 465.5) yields 57.2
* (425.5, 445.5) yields 57.41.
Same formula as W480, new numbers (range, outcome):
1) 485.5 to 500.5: 54.1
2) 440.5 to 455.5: 56.7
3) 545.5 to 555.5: 68.8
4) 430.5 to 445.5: 56.4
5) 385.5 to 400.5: 57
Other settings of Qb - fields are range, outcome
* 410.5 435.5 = 57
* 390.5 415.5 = 57.5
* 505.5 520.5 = 54.7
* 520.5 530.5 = 56.7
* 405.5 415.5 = 57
